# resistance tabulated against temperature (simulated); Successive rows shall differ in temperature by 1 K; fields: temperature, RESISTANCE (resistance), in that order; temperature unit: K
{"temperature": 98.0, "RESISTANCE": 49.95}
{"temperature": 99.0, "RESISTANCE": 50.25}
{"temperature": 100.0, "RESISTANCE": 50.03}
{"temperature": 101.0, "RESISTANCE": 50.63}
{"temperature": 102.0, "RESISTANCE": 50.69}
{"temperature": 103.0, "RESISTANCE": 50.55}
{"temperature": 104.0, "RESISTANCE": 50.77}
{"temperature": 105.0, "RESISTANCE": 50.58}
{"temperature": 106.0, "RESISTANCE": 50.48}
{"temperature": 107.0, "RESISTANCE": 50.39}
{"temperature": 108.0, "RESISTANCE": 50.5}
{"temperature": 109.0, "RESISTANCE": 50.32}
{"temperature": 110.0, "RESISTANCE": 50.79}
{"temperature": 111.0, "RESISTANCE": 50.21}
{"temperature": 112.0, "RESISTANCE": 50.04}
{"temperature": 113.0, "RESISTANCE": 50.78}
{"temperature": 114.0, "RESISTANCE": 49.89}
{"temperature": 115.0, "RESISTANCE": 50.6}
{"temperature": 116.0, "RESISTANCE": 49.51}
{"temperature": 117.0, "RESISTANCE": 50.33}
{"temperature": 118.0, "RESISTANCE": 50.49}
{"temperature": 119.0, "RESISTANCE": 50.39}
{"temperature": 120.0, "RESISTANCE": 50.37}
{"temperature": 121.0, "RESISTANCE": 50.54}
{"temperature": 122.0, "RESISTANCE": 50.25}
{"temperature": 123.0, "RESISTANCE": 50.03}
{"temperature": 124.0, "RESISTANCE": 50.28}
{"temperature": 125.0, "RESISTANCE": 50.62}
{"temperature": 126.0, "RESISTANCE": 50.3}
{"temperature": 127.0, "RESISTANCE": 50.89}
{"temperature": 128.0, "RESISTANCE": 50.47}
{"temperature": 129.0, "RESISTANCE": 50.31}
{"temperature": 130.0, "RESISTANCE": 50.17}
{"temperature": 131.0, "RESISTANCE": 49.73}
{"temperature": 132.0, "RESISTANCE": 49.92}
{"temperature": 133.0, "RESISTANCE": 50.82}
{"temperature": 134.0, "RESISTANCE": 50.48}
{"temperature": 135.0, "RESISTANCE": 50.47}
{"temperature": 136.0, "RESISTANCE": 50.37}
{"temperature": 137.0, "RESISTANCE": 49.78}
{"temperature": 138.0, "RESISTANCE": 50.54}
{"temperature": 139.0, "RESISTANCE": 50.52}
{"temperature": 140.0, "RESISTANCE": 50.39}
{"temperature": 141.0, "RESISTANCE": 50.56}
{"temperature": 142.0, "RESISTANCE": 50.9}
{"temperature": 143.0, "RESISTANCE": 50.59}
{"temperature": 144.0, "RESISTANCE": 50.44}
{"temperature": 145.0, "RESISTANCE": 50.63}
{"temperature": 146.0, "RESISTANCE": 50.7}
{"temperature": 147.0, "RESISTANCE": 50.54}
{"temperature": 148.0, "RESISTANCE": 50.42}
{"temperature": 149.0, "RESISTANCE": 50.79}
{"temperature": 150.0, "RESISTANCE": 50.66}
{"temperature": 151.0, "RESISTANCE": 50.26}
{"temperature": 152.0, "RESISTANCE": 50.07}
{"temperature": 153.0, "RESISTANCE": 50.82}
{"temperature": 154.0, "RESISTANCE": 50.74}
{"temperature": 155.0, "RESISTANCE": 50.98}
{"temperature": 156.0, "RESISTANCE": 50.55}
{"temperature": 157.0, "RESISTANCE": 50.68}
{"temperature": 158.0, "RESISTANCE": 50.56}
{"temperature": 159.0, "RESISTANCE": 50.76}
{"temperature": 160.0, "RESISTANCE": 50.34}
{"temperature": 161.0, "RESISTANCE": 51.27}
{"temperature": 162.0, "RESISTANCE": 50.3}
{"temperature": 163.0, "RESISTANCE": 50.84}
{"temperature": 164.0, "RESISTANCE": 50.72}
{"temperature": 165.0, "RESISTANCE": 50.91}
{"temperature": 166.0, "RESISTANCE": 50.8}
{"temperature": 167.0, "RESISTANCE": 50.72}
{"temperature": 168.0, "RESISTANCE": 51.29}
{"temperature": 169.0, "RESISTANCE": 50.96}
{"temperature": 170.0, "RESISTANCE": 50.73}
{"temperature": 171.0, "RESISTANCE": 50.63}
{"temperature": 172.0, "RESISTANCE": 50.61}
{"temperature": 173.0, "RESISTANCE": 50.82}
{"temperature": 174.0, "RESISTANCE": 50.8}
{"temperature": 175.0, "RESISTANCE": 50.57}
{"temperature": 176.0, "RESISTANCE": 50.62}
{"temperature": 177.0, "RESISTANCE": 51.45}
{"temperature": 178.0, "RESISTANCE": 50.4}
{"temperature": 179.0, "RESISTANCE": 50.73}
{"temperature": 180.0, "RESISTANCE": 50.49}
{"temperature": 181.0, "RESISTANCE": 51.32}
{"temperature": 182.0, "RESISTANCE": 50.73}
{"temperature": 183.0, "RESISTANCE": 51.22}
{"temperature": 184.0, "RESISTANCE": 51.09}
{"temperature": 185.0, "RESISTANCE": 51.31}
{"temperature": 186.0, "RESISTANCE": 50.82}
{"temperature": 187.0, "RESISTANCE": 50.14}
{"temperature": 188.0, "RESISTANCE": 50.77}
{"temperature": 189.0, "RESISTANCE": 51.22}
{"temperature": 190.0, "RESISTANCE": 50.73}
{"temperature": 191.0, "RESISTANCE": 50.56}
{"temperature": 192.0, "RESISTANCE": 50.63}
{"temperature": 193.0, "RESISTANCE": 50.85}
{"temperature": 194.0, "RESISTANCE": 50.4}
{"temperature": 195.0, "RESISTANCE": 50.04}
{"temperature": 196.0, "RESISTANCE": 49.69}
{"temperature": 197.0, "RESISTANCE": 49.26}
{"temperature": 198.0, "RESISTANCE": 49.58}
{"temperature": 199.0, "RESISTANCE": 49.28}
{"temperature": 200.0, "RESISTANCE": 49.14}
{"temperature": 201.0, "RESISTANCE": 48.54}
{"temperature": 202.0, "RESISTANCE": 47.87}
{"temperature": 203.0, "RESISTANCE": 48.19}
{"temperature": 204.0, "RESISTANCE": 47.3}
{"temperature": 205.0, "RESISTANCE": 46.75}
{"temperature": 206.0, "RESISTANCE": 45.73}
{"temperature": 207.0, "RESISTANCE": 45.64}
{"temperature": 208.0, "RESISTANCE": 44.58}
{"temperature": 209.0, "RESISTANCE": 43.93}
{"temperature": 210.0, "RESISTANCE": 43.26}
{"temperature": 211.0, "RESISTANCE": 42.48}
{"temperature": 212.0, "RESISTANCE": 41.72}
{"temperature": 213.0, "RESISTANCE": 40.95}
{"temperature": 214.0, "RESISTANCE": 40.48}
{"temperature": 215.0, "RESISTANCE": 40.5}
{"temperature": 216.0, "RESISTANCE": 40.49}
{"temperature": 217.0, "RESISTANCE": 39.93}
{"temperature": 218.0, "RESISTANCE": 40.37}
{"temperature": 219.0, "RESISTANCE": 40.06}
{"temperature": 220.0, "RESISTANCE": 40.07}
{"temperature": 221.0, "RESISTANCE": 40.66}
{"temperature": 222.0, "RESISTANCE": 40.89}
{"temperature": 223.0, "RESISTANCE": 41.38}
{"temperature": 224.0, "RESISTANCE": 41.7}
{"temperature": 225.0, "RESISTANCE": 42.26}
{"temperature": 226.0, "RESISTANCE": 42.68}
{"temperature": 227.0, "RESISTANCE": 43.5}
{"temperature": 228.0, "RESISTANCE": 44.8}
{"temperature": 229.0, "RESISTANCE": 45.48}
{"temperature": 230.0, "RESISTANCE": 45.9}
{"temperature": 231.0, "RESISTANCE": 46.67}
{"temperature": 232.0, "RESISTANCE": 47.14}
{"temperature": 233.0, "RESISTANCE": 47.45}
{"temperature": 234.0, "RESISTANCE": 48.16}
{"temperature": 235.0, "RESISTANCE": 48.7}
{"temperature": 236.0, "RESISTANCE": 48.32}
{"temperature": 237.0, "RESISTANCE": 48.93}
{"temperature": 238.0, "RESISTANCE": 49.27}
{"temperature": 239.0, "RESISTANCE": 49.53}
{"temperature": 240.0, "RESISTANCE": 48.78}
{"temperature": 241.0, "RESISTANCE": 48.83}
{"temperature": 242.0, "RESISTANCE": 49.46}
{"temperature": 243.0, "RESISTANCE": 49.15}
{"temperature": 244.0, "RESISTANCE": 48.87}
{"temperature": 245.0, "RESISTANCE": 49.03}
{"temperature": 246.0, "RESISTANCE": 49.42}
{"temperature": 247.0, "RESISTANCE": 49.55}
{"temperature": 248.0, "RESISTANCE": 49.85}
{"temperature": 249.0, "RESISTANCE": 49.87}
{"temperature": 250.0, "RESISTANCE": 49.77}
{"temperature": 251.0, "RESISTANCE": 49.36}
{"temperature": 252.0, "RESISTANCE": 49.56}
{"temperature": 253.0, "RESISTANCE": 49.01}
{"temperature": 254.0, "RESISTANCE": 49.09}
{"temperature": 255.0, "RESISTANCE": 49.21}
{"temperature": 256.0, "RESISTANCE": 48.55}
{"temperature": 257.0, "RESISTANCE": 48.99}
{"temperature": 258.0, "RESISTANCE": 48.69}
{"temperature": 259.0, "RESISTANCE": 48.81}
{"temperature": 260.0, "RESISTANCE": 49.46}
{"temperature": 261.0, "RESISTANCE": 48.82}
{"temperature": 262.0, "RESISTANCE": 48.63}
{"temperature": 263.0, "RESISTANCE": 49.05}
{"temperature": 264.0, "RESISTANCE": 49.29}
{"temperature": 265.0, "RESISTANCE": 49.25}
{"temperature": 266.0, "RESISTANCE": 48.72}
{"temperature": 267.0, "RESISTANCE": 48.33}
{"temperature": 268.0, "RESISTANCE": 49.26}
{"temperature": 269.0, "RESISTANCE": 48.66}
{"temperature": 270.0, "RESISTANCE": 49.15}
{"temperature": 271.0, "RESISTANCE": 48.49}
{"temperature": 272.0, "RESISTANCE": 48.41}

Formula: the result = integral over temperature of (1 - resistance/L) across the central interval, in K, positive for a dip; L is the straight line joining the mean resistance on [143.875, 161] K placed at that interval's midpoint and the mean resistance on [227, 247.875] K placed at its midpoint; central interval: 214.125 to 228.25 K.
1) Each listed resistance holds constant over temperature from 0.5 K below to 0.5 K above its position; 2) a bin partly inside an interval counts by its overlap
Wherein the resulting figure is 2.1 K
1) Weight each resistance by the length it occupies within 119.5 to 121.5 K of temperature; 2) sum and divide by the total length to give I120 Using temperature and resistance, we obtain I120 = 50.5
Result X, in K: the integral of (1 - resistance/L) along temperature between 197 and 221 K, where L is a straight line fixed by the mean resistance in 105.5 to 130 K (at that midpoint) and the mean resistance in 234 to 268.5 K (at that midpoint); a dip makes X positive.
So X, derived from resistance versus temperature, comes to 2.5 K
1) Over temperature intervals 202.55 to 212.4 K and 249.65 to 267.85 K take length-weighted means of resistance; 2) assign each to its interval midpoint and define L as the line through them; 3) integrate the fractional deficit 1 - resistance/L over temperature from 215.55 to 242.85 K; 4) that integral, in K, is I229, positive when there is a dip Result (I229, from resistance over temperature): 1.1 K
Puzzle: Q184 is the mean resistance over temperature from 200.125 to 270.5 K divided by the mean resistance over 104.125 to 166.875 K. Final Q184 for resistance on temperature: 0.92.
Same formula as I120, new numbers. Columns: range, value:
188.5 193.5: 50.8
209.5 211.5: 42.9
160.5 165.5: 50.8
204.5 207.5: 46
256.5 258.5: 48.8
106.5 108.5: 50.4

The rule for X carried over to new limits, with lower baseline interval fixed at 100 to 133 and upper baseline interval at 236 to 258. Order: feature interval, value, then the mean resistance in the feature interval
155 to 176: -0.3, 50.7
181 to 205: -0.1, 49.9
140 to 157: -0.2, 50.6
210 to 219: 1.6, 41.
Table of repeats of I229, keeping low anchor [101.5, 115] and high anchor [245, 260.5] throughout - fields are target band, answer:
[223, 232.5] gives 0.99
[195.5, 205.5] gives 0.23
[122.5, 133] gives 0.00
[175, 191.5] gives -0.33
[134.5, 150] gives -0.10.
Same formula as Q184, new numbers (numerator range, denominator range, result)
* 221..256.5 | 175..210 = 0.96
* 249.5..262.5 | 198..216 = 1.09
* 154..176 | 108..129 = 1.01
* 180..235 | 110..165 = 0.92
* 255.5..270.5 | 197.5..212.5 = 1.06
